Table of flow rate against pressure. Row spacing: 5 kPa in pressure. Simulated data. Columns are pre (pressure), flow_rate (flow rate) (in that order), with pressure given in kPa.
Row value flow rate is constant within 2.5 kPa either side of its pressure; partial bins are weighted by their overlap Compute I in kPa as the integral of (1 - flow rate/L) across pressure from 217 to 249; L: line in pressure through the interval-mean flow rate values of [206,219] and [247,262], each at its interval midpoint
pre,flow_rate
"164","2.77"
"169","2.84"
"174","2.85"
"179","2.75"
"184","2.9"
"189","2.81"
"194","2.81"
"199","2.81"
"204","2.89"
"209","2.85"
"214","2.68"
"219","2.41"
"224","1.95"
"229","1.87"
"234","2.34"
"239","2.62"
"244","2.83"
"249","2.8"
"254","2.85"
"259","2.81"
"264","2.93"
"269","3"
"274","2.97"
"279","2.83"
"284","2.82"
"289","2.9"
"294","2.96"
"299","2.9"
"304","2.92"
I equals 4.5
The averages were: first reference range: 2.7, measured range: 2.37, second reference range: 2.82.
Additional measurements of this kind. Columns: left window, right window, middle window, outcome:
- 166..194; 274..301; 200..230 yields 3.8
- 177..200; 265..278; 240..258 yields 0.7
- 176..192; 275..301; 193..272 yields 5.5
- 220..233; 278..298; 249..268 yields -3.1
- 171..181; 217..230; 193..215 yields -4.0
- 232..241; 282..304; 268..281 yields -0.8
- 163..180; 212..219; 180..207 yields -1.4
